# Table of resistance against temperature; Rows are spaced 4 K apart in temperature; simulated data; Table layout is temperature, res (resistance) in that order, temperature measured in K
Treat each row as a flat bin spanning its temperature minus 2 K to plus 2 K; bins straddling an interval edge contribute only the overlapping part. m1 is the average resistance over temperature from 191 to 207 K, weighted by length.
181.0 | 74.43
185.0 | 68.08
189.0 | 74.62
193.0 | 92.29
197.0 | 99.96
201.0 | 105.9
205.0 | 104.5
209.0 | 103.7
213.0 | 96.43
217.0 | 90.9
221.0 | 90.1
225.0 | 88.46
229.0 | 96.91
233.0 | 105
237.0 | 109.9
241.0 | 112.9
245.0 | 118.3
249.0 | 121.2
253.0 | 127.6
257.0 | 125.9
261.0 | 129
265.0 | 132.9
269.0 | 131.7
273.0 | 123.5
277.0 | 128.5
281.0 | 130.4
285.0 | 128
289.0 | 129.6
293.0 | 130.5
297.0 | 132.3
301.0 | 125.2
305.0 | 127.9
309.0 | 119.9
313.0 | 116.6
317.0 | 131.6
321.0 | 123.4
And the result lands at 101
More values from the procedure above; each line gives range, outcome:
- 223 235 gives 96.8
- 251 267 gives 129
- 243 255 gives 122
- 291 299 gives 131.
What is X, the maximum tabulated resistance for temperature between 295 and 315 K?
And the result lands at 132.3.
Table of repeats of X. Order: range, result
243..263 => 129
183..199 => 99.96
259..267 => 132.9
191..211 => 105.9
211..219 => 96.43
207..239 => 109.9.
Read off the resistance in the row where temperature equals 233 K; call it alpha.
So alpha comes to 105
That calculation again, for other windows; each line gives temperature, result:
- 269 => 131.7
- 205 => 104.5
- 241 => 112.9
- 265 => 132.9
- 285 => 128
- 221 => 90.1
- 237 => 109.9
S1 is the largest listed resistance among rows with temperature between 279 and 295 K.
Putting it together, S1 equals 130.5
